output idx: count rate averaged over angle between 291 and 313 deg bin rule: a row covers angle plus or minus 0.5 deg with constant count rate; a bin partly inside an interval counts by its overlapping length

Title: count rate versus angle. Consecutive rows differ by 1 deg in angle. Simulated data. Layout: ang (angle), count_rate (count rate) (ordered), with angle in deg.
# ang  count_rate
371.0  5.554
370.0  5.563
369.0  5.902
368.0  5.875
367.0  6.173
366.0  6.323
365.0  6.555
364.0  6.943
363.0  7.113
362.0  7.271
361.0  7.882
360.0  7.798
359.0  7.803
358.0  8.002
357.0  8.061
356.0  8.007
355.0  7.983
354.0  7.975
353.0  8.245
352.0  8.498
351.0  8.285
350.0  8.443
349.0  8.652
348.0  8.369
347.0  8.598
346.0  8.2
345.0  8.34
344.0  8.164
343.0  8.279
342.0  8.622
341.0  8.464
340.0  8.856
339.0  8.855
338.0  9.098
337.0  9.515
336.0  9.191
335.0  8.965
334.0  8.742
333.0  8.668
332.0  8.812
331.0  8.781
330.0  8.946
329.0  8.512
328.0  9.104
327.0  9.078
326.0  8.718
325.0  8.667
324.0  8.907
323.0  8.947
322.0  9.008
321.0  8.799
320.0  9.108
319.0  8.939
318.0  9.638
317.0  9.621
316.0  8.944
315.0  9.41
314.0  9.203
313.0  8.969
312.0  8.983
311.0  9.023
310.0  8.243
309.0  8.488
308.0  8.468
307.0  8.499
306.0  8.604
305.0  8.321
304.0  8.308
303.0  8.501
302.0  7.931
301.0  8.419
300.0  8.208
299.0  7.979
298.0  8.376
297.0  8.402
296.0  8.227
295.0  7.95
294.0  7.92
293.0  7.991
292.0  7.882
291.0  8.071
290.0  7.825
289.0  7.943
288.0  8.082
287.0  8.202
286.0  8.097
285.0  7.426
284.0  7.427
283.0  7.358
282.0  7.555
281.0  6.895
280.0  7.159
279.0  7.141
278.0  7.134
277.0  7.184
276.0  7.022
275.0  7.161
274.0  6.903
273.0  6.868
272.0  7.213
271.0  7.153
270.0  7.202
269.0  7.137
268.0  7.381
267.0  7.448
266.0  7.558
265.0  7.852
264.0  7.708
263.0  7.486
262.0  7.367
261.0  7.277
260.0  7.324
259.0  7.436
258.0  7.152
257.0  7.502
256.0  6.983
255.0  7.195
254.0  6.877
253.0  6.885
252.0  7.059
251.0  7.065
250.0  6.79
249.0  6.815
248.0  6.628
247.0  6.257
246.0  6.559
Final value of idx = 8.33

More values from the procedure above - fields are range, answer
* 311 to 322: 9.15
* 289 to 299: 8.06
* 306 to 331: 8.92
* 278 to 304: 7.87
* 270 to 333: 8.23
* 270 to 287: 7.26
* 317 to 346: 8.85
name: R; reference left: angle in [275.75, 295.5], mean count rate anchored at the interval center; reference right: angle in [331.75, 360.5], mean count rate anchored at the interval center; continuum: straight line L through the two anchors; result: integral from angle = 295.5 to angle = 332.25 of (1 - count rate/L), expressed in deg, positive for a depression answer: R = -3.3 deg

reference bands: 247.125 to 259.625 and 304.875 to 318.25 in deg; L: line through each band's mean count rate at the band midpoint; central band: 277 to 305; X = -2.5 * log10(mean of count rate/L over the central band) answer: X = 0.05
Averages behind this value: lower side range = 7.01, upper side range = 8.89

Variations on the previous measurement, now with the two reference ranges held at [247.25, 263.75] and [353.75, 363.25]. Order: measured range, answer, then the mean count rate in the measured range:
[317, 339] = -0.18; 8.97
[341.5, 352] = -0.09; 8.4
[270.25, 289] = -0.01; 7.35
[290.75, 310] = -0.12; 8.24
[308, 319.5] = -0.20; 9.02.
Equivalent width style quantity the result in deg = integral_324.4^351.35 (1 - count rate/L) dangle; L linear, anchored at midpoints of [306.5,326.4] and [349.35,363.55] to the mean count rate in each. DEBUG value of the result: -0.9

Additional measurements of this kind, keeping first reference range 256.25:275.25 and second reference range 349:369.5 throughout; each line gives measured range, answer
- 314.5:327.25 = -2.8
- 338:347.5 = -1.4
